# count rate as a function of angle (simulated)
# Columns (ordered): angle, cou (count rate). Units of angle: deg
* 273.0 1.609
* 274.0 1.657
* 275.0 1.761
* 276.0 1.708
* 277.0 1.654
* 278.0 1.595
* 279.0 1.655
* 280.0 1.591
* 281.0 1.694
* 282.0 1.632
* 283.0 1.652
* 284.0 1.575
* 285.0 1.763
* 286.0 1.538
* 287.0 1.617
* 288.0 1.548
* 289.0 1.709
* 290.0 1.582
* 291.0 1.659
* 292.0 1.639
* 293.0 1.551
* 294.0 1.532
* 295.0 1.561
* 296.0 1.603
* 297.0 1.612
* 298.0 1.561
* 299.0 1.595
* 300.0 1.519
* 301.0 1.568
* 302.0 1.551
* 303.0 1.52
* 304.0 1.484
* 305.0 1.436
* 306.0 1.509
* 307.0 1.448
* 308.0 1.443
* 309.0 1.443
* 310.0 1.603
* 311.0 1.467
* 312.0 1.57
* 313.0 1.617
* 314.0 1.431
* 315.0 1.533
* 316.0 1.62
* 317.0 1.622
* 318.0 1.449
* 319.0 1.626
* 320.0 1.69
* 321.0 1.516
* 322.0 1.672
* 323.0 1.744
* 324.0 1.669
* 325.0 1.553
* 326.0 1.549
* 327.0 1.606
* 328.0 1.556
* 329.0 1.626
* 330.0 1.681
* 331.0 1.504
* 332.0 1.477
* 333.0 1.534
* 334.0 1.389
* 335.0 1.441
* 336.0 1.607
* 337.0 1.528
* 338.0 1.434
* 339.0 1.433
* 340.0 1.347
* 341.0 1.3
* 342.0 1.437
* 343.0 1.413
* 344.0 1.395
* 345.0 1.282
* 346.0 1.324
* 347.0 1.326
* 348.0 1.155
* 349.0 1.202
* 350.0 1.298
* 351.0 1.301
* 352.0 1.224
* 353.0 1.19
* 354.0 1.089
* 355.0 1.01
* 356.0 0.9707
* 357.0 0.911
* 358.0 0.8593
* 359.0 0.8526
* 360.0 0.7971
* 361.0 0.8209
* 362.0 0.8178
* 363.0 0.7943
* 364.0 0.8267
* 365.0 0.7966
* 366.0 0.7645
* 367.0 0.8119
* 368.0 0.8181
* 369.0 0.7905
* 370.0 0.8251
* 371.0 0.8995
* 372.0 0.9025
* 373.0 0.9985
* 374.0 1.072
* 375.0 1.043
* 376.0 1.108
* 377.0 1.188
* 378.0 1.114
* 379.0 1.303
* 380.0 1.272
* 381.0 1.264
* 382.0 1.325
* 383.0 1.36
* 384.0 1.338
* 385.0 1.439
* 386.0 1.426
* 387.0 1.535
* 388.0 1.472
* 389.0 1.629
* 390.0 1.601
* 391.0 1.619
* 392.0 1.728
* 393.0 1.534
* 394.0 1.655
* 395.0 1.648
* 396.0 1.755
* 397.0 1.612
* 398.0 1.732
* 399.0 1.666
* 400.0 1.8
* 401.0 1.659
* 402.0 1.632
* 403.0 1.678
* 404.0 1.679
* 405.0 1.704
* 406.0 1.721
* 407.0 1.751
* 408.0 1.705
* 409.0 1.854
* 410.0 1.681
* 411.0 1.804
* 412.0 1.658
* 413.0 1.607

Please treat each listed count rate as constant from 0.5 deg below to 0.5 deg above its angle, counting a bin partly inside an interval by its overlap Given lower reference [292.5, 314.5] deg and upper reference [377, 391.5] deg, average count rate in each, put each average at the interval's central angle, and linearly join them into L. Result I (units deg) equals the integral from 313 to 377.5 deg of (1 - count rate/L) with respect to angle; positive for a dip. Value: 9.1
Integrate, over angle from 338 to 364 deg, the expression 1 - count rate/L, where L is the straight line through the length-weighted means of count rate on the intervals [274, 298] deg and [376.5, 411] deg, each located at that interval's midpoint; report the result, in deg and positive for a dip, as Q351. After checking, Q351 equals 7.33 deg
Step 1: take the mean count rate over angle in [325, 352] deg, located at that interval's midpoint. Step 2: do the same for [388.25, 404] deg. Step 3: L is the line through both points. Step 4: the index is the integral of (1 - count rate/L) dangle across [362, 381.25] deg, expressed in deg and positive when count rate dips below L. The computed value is 7.31 deg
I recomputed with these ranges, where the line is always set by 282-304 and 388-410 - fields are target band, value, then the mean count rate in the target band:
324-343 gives 1.4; 1.5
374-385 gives 2.8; 1.23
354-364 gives 4.7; 0.879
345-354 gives 2.2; 1.25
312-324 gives 0.1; 1.59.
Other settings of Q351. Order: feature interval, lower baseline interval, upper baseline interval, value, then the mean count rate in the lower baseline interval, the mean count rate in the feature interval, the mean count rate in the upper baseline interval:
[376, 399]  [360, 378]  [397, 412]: -2.6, 0.902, 1.48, 1.71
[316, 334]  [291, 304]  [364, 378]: -3.5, 1.57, 1.59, 0.928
